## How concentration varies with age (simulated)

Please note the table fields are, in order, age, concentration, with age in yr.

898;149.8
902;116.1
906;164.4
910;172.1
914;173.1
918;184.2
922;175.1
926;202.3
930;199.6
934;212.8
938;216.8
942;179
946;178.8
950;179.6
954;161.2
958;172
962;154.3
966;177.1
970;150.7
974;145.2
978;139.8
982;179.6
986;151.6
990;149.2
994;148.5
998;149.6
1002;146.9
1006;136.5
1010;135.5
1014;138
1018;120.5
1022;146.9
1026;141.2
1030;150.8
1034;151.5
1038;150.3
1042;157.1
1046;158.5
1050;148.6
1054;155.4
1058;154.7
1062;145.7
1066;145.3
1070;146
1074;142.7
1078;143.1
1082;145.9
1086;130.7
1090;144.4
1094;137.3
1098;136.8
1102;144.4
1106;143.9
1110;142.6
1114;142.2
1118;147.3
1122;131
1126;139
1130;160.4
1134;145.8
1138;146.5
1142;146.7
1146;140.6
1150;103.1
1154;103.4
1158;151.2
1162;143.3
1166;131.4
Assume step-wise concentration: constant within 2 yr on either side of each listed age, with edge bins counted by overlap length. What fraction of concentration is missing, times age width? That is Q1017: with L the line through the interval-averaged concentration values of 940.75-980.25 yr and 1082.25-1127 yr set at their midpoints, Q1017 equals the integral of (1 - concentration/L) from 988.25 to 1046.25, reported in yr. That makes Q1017 3.5 yr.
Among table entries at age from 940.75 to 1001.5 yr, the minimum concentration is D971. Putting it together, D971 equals 139.8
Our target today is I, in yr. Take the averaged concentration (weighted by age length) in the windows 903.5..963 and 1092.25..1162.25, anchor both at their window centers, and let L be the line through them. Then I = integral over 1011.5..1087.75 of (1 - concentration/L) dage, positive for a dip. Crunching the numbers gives 4.90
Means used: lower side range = 182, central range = 146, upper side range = 139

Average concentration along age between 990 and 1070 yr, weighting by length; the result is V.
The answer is 146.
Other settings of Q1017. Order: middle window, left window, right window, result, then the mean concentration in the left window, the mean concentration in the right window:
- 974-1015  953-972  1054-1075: 2.8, 163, 148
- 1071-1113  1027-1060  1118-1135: 1.9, 153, 144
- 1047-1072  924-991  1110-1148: 1.1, 174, 144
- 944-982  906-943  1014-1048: 2.4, 189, 147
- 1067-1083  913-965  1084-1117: 0.3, 184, 140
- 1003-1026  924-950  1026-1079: 4.0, 197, 150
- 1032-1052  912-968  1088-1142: 0.8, 183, 143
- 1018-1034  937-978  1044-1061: 1.4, 169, 154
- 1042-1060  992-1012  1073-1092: -1.6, 143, 141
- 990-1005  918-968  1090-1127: 2.0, 184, 141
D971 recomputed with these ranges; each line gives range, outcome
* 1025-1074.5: 141.2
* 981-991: 149.2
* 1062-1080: 142.7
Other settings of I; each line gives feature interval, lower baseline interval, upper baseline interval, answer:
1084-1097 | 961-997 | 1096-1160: 0.5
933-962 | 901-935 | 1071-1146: -1.6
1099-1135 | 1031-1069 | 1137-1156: -2.5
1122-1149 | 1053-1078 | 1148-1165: -2.7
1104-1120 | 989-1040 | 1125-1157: -0.7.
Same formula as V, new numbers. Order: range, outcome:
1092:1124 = 141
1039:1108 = 146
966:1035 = 147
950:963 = 166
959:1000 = 155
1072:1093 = 141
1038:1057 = 154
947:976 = 163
